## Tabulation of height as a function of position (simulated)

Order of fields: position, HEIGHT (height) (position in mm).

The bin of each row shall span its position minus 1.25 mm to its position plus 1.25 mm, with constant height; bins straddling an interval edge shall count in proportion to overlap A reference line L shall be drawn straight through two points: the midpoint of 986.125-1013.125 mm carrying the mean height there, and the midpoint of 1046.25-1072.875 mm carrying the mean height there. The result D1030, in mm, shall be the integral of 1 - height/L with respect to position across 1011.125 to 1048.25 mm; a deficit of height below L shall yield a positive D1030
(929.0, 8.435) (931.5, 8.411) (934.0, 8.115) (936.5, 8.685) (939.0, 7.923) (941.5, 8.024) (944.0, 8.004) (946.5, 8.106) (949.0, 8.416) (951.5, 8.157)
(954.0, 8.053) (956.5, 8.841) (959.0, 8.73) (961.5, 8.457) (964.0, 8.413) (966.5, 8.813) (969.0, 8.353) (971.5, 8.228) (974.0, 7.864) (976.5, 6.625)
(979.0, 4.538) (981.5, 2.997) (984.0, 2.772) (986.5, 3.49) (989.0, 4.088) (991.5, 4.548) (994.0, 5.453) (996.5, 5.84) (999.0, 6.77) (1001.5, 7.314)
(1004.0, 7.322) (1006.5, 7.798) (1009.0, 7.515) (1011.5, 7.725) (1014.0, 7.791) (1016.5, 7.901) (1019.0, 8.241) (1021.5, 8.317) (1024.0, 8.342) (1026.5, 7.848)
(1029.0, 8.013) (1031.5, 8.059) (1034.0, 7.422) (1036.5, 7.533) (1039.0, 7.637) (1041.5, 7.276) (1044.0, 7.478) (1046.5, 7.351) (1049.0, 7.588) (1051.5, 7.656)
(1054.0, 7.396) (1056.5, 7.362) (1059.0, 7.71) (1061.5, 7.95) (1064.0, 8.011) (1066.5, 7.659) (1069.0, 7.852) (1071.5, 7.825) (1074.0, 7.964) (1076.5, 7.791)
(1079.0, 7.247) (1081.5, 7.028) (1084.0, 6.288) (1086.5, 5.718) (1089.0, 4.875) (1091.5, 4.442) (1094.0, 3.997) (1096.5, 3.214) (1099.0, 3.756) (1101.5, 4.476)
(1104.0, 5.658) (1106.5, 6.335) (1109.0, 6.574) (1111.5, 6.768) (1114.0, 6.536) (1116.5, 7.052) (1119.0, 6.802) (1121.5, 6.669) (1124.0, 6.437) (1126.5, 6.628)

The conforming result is -4.4 mm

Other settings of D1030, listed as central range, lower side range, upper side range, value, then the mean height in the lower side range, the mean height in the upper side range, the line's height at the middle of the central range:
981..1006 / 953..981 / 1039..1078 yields 8.2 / 7.77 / 7.65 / 7.74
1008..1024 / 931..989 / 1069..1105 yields -3.2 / 7.31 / 5.81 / 6.65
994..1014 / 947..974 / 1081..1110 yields 0.6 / 8.41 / 5.14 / 7.36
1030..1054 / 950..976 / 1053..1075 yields 1.0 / 8.34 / 7.75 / 7.88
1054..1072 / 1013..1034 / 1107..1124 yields -0.7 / 8.03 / 6.69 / 7.46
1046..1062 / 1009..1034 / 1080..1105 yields -2.4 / 7.97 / 4.96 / 6.59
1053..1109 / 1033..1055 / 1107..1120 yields 5.7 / 7.48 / 6.72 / 7.08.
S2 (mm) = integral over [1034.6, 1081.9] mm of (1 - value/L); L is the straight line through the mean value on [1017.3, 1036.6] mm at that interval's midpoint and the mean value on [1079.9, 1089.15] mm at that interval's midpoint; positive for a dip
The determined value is -4.33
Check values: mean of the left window 8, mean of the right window 6.16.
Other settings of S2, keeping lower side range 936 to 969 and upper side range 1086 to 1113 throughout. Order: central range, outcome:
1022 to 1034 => -2.43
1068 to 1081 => -4.77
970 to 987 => 5.38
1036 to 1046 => -1.72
